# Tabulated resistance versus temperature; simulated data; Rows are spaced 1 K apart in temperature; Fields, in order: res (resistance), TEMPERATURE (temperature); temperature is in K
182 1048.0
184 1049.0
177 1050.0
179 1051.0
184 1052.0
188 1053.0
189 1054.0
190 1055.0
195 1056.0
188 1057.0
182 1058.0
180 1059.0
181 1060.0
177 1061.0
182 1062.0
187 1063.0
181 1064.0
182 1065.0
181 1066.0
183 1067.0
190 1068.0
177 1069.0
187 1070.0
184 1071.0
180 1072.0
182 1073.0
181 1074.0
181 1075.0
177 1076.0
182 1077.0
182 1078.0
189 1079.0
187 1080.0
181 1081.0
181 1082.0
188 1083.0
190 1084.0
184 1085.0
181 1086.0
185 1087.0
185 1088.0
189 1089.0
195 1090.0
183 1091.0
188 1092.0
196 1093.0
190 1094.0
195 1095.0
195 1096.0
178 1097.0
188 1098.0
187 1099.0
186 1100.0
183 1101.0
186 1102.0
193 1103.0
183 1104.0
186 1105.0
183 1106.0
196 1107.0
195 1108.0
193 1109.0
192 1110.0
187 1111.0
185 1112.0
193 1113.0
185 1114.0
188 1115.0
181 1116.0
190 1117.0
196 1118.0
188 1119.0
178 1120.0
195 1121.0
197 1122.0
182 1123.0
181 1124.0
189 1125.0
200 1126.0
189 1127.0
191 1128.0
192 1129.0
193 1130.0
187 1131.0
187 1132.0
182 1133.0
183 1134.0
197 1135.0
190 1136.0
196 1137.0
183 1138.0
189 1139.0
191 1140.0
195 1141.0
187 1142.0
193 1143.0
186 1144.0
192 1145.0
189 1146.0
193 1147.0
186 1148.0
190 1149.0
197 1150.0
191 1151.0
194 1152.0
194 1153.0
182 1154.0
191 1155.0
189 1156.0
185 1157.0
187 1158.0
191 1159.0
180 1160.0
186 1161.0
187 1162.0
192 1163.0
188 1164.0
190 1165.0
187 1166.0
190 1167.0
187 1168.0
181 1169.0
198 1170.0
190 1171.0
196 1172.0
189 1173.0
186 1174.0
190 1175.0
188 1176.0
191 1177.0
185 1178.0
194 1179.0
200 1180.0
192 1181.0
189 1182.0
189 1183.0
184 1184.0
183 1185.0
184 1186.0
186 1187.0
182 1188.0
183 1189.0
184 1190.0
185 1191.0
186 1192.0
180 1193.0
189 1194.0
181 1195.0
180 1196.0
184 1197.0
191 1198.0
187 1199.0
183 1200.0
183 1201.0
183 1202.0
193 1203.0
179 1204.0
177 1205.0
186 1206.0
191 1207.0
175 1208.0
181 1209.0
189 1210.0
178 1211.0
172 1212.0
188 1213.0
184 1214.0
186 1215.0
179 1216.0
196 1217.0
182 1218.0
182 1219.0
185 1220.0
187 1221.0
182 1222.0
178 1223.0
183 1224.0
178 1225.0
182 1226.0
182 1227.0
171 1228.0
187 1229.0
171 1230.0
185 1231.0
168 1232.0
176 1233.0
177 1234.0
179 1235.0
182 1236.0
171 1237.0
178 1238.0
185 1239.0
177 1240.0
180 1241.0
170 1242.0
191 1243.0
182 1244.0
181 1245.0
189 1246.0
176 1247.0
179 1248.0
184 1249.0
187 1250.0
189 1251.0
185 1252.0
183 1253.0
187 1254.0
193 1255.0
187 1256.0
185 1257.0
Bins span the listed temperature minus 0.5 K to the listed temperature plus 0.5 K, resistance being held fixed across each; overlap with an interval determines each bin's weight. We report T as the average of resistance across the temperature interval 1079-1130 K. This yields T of 188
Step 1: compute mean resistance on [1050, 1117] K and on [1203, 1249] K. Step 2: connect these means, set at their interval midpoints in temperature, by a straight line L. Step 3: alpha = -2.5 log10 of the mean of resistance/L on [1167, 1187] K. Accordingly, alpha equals -0.04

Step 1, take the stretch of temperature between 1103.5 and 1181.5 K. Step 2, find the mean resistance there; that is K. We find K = 189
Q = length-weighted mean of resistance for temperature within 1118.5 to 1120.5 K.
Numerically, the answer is 183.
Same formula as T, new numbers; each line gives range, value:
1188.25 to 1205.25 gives 184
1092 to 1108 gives 189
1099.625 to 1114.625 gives 188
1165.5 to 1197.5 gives 187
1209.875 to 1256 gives 182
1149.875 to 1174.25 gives 189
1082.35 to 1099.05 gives 188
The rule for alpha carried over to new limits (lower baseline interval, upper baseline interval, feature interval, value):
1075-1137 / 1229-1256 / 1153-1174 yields -0.019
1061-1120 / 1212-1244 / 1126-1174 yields -0.034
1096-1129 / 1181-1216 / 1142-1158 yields -0.020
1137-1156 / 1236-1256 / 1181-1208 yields 0.011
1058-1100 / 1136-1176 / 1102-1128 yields -0.012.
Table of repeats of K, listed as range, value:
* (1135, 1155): 191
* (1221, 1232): 180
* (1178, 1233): 184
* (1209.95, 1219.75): 183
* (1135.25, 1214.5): 187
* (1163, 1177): 189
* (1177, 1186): 189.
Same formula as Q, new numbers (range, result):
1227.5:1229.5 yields 179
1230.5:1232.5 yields 176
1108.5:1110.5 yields 192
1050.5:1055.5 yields 186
